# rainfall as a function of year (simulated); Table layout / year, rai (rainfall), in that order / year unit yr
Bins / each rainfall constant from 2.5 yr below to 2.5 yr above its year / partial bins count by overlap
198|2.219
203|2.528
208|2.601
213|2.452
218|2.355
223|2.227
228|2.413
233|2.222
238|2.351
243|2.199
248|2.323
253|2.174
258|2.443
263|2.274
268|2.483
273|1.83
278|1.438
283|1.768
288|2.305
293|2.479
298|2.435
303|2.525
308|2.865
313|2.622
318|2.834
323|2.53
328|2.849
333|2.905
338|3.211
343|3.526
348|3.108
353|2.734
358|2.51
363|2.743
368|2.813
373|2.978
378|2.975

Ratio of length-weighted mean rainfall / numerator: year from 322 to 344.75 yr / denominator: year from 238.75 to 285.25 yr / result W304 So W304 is 1.4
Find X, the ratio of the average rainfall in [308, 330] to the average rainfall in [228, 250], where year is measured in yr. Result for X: 1.19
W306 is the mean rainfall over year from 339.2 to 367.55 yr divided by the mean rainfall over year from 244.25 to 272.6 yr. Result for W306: 1.28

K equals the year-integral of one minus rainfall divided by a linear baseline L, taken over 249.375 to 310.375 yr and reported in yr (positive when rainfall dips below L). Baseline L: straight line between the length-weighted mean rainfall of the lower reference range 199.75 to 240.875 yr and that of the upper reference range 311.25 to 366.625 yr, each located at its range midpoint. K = 8.84 yr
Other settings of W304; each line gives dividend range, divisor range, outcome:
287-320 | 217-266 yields 1.13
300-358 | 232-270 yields 1.24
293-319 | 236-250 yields 1.15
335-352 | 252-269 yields 1.37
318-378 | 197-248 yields 1.23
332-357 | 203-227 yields 1.27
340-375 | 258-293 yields 1.40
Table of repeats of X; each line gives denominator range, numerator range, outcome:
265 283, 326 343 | 1.61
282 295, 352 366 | 1.20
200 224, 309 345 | 1.19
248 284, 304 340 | 1.35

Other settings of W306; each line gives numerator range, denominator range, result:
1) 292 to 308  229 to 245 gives 1.12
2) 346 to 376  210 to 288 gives 1.28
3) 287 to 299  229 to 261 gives 1.05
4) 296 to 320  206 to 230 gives 1.10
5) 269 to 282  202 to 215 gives 0.69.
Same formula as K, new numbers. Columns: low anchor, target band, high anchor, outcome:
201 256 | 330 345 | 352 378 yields -2.8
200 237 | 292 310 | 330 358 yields 1.6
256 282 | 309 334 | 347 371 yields -2.7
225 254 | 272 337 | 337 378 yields 5.3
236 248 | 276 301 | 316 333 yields 4.4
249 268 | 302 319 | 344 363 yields -0.7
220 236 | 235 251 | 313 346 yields 0.7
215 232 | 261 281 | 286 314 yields 3.8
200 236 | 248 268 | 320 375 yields 1.8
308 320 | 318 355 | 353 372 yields -3.2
